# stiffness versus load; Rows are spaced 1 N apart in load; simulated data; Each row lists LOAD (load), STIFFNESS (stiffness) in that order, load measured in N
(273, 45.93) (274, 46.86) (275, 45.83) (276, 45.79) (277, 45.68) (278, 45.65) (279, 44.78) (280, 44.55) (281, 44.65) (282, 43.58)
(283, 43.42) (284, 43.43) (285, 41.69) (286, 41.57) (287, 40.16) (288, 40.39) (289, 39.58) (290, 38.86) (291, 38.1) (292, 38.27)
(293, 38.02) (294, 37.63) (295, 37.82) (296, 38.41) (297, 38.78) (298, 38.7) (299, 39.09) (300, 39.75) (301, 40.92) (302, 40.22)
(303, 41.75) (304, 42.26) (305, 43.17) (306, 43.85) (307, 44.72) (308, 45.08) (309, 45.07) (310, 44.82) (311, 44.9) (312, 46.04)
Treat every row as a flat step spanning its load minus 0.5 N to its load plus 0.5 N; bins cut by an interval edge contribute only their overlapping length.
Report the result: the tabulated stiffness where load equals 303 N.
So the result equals 41.75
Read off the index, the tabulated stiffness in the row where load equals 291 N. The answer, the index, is 38.1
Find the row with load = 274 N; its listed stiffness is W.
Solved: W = 46.86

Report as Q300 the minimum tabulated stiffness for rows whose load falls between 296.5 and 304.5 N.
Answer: 38.7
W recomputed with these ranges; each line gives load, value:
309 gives 45.07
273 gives 45.93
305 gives 43.17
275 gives 45.83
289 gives 39.58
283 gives 43.42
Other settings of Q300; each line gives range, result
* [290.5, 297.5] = 37.63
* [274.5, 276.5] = 45.79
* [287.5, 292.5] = 38.1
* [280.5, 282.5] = 43.58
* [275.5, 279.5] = 44.78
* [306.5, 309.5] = 44.72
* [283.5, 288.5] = 40.16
